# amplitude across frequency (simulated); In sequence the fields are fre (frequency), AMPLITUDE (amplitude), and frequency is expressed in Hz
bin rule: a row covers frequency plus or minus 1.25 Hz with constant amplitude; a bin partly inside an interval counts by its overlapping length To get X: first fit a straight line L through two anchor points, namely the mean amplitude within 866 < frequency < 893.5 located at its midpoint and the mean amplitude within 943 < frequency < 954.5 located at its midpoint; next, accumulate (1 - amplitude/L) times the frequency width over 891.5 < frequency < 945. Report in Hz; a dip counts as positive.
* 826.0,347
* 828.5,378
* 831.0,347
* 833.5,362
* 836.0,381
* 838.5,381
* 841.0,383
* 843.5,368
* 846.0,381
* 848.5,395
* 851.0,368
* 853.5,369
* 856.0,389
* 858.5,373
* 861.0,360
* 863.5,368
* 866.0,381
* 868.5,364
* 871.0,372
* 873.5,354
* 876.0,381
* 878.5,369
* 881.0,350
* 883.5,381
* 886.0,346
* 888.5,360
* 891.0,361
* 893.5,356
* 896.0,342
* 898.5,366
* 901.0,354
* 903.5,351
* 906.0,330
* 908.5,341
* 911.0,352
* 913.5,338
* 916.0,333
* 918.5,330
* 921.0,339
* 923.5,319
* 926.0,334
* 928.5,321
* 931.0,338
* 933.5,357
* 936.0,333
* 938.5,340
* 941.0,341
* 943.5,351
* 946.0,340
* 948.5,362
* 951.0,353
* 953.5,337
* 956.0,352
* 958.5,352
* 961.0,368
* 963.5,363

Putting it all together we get 2.12 Hz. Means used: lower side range 364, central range 342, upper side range 349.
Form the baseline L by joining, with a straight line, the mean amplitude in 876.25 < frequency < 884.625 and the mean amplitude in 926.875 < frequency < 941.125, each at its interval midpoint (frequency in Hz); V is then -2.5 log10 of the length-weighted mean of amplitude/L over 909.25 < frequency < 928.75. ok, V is 0.04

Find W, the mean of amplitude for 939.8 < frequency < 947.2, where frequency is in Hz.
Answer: 344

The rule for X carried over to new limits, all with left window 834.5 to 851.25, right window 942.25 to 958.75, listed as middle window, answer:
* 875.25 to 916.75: 1.3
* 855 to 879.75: 0.1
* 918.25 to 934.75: 1.0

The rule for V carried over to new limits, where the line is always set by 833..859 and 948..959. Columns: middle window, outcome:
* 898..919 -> 0.06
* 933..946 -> 0.03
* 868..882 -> 0.02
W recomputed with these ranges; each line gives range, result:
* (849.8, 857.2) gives 375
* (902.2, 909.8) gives 341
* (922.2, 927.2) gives 327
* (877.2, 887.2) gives 362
